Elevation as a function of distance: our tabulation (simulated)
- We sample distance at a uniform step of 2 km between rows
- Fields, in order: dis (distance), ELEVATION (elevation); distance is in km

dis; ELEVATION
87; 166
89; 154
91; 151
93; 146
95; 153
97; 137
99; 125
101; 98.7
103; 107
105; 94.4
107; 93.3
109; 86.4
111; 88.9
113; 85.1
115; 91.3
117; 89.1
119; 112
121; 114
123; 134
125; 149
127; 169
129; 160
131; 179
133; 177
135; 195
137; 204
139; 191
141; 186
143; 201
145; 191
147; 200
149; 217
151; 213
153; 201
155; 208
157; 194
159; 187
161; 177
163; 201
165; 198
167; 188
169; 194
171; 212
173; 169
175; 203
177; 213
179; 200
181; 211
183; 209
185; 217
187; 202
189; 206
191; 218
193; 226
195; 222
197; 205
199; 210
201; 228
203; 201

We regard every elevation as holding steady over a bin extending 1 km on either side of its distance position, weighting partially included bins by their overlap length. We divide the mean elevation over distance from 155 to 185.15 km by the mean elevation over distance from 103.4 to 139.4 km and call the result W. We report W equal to 1.49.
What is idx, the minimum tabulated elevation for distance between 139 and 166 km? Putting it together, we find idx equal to 177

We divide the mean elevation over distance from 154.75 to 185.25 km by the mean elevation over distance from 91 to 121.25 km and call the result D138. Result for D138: 1.81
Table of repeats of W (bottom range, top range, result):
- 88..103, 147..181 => 1.46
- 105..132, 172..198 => 1.75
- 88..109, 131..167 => 1.58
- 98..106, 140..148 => 1.83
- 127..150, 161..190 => 1.06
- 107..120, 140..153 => 2.18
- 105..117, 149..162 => 2.22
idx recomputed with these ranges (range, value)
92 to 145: 85.1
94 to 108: 93.3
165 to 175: 169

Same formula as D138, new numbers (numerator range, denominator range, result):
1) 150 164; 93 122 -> 1.85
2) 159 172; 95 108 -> 1.73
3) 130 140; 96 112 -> 1.82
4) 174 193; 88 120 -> 1.85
